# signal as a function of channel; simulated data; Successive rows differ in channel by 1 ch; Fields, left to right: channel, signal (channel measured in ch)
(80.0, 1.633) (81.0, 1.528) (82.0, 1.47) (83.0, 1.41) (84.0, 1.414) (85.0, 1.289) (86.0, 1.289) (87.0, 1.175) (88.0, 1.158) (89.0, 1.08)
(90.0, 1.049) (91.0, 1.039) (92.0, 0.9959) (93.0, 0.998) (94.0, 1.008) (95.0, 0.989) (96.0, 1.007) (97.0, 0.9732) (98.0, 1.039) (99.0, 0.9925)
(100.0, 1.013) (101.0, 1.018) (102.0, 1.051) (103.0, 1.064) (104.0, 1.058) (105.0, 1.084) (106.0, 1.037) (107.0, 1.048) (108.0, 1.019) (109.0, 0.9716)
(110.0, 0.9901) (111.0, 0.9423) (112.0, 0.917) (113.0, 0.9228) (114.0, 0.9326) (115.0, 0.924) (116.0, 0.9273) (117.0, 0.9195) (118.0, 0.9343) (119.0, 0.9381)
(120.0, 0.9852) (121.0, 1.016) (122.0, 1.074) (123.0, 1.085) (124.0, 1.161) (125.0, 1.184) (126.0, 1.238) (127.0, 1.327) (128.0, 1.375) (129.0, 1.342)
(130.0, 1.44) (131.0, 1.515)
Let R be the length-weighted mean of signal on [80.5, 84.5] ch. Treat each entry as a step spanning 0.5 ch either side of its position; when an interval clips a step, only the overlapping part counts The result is 1.46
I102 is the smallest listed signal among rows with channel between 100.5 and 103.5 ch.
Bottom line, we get 1.018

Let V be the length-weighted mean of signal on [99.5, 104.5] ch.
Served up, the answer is 1.04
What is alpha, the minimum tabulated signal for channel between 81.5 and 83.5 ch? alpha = 1.41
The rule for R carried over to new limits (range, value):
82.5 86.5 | 1.35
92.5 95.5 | 0.998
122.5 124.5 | 1.12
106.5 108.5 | 1.03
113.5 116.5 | 0.928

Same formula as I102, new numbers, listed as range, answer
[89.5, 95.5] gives 0.989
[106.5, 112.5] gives 0.917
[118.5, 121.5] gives 0.9381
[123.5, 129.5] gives 1.161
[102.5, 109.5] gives 0.9716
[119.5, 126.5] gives 0.9852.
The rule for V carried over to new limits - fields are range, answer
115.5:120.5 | 0.941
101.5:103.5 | 1.06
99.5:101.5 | 1.02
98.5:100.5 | 1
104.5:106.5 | 1.06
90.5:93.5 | 1.01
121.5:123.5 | 1.08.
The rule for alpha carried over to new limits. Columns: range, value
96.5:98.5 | 0.9732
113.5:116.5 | 0.924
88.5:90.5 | 1.049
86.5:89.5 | 1.08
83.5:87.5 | 1.175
